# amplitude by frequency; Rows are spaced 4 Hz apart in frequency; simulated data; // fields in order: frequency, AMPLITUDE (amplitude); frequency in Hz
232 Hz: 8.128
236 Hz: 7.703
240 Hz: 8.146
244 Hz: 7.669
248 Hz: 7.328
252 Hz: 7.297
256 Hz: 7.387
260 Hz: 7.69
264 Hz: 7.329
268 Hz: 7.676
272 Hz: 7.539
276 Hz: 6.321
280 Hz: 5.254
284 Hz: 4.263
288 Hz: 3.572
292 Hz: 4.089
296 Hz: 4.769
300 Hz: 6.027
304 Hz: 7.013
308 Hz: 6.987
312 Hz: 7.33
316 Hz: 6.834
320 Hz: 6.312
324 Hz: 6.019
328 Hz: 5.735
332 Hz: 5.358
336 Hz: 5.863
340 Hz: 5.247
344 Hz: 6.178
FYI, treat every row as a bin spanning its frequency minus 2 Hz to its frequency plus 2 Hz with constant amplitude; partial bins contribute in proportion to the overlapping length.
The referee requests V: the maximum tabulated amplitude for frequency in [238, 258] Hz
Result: 8.146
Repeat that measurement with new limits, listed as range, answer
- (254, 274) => 7.69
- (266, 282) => 7.676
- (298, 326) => 7.33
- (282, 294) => 4.263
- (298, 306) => 7.013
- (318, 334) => 6.312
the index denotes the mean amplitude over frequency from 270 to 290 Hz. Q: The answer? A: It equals 5.39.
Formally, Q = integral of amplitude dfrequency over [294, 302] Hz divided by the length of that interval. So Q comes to 5.4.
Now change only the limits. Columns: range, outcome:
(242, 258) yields 7.42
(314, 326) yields 6.39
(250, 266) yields 7.43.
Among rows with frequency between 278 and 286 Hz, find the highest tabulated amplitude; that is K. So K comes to 5.254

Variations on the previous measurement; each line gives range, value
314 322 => 6.834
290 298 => 4.769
